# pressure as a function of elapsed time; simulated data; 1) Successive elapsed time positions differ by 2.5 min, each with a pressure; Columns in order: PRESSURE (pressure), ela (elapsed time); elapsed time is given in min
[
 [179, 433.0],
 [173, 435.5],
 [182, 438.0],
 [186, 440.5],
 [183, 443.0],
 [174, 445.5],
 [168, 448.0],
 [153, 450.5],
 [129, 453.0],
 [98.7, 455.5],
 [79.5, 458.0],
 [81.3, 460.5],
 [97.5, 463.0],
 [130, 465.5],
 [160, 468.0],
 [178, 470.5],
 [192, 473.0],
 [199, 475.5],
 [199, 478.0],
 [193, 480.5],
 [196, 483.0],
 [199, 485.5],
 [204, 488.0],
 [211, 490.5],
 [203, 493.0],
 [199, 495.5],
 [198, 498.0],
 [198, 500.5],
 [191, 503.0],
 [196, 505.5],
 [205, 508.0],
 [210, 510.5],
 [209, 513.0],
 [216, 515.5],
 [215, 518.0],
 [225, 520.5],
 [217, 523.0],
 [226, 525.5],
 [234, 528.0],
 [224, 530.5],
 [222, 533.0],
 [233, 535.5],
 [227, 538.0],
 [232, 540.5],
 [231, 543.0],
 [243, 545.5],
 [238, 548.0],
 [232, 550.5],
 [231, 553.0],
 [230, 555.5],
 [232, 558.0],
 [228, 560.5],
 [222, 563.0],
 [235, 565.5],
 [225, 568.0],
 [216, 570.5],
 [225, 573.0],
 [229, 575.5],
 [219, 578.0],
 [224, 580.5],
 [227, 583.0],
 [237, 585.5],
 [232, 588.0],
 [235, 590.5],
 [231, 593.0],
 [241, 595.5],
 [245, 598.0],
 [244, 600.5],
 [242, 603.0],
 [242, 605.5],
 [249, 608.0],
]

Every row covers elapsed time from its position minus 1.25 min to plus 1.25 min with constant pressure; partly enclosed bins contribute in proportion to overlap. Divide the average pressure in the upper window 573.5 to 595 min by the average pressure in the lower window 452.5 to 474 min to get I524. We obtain 1.81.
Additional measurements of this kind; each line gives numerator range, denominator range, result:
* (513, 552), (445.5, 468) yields 1.85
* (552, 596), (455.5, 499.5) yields 1.35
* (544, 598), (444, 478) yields 1.60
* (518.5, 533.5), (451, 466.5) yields 2.14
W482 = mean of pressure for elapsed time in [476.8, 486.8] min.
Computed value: 197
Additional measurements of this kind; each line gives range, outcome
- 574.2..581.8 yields 224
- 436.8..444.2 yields 184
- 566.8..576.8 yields 224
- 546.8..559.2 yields 233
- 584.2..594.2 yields 234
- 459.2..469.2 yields 117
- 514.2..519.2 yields 215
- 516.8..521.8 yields 220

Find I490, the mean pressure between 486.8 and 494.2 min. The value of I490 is 206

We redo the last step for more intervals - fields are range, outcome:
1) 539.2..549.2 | 236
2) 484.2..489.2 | 201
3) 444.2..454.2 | 156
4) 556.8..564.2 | 227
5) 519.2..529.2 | 225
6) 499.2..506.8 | 195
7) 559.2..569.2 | 228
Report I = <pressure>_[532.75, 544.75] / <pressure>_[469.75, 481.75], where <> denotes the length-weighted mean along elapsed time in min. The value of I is 1.2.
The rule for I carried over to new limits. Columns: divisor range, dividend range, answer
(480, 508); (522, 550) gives 1.15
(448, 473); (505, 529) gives 1.68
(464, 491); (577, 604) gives 1.26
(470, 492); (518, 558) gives 1.16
